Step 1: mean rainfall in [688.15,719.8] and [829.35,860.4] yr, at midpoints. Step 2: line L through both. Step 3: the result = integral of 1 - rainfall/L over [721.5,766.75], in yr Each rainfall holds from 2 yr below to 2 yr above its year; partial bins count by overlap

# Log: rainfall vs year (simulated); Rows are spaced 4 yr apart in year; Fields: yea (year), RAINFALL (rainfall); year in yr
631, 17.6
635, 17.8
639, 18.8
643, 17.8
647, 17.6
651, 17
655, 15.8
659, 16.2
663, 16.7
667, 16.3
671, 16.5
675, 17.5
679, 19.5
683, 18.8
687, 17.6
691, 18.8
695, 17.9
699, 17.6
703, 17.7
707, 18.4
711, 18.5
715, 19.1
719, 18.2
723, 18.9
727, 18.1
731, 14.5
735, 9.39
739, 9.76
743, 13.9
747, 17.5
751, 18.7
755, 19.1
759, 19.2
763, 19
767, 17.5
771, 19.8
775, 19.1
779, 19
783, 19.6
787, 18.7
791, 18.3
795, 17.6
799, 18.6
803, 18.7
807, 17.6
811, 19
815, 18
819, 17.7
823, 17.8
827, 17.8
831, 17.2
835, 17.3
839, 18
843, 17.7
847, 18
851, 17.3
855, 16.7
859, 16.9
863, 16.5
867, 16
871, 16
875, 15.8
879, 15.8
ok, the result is 4.5 yr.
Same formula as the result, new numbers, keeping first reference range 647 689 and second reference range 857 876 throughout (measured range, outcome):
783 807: -2.6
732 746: 4.3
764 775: -1.3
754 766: -1.6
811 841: -2.4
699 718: -1.5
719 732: -0.5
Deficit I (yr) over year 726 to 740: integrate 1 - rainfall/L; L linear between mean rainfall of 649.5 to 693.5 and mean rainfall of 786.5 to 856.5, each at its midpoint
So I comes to 3.8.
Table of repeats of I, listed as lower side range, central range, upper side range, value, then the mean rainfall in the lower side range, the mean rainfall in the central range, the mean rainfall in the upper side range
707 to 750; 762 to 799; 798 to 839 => -3.5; 16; 18.7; 18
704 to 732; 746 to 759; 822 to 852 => -0.5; 18.1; 18.6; 17.6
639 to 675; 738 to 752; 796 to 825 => 2.0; 16.9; 15.1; 18.2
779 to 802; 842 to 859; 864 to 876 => -0.7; 18.6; 17.3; 16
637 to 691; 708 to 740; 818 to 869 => 2.4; 17.4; 16.1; 17.3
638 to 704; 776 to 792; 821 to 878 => -1.6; 17.5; 18.9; 17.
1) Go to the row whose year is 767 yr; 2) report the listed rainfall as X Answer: 17.5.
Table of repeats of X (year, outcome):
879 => 15.8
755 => 19.1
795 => 17.6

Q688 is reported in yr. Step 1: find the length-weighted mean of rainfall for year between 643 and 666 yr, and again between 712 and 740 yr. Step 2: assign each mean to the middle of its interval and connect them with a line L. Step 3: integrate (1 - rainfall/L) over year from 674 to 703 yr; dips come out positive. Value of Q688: -3.5 yr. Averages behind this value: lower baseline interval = 16.7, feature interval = 18.2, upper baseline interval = 15.7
